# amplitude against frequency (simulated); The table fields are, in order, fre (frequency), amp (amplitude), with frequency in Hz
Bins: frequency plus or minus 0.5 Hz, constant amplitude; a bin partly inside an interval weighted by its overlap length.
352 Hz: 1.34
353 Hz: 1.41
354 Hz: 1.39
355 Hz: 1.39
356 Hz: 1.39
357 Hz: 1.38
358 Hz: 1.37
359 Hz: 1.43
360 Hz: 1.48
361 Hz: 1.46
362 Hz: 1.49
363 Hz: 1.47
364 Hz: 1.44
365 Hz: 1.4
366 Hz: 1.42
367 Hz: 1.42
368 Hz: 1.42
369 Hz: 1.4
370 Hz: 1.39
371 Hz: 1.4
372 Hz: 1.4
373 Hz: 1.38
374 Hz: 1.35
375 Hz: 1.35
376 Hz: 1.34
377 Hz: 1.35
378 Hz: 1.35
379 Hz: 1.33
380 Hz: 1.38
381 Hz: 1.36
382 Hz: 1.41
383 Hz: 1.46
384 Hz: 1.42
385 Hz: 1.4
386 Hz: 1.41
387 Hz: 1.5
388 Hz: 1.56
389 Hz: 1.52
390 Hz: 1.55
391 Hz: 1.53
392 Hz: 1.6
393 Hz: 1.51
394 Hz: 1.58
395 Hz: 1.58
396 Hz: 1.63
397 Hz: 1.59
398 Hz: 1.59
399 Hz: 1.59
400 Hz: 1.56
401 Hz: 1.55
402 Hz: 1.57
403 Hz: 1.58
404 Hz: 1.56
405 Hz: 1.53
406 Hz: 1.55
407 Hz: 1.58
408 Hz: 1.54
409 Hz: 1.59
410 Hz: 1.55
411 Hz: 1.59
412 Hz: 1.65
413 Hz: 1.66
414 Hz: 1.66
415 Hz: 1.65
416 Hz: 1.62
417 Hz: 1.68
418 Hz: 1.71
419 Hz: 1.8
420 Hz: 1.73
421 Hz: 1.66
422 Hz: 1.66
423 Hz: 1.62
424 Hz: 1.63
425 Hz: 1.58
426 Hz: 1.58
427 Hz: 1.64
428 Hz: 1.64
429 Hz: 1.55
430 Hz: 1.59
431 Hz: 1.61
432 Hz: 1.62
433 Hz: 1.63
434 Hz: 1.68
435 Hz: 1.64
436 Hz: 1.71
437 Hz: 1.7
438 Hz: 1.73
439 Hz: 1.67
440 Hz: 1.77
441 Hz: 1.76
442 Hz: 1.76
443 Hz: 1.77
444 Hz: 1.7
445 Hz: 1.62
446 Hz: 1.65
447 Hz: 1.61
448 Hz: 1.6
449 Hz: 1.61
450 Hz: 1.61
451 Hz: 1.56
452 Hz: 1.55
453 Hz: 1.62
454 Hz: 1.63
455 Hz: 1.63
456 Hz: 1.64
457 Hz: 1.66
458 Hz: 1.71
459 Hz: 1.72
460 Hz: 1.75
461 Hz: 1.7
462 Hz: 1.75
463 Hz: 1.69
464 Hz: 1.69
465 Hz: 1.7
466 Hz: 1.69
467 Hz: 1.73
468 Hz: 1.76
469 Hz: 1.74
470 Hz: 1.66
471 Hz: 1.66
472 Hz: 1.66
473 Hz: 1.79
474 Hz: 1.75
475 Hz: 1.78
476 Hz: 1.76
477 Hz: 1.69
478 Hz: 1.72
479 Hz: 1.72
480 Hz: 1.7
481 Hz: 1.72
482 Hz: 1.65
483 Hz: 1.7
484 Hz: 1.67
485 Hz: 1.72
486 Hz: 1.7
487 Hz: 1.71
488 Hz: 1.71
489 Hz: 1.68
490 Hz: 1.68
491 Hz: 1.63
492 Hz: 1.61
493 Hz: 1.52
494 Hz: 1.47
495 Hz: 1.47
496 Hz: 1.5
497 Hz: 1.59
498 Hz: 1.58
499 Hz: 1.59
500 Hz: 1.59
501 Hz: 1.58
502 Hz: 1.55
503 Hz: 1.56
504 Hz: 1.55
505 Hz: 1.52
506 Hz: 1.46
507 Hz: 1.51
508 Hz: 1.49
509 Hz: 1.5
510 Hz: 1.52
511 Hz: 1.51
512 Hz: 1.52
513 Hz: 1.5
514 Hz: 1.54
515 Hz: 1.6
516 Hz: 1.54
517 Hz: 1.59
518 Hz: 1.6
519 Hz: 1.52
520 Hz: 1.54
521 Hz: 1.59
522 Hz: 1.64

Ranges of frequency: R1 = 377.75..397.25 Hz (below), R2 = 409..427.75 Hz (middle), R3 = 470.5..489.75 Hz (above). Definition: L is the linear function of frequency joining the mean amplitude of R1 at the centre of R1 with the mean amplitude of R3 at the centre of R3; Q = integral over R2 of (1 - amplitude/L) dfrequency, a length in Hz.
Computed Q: -1.1 Hz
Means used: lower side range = 1.48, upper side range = 1.71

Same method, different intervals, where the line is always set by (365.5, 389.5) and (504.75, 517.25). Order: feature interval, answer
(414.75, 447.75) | -4.8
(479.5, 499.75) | -1.7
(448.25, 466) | -2.2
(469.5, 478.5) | -1.4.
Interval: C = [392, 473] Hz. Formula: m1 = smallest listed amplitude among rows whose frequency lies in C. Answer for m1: 1.51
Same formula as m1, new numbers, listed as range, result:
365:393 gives 1.33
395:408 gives 1.53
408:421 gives 1.54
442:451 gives 1.56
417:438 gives 1.55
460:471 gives 1.66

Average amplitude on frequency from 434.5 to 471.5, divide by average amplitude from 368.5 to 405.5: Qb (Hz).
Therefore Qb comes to 1.14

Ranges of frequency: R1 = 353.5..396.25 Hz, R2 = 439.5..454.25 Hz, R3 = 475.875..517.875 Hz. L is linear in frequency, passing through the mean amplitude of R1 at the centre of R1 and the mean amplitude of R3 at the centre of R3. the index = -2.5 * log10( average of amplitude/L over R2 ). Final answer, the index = -0.08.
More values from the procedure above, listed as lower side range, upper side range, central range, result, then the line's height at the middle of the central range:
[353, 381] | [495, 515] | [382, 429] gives -0.105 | 1.44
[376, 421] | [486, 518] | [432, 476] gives -0.087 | 1.56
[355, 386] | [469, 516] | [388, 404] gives -0.088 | 1.45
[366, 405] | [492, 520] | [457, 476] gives -0.136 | 1.52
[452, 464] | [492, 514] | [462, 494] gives -0.054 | 1.61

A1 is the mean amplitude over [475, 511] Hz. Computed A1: 1.61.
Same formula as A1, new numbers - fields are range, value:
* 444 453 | 1.61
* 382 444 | 1.61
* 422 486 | 1.68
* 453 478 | 1.7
